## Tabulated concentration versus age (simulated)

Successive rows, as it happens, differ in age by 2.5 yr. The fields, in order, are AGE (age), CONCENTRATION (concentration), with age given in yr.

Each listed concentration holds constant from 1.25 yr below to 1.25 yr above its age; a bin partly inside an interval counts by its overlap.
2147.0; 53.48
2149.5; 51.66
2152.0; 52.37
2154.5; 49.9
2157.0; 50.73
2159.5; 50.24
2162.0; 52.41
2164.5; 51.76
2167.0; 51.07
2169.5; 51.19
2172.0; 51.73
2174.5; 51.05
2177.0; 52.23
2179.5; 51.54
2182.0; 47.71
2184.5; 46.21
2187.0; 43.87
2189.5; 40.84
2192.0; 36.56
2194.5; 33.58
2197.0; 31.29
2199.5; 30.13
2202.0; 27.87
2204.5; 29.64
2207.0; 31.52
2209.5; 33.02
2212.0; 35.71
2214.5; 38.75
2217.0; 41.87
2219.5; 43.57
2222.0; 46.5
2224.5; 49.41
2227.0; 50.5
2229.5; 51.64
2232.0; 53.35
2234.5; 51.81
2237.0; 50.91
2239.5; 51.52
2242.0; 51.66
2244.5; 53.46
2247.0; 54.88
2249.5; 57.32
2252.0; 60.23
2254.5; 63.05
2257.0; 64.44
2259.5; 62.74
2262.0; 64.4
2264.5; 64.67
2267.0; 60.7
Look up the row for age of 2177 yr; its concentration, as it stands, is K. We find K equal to 52.23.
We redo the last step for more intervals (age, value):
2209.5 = 33.02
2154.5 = 49.9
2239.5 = 51.52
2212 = 35.71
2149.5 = 51.66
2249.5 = 57.32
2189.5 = 40.84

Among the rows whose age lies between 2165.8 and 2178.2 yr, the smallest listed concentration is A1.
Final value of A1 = 51.05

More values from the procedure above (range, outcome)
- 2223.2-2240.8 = 49.41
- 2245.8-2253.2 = 54.88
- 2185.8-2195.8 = 33.58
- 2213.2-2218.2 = 38.75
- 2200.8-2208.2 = 27.87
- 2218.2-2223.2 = 43.57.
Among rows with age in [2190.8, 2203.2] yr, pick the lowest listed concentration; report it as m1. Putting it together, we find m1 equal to 27.87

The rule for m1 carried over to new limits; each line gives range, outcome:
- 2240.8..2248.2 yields 51.66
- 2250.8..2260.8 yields 60.23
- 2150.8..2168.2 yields 49.9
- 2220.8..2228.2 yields 46.5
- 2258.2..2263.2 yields 62.74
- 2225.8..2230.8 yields 50.5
